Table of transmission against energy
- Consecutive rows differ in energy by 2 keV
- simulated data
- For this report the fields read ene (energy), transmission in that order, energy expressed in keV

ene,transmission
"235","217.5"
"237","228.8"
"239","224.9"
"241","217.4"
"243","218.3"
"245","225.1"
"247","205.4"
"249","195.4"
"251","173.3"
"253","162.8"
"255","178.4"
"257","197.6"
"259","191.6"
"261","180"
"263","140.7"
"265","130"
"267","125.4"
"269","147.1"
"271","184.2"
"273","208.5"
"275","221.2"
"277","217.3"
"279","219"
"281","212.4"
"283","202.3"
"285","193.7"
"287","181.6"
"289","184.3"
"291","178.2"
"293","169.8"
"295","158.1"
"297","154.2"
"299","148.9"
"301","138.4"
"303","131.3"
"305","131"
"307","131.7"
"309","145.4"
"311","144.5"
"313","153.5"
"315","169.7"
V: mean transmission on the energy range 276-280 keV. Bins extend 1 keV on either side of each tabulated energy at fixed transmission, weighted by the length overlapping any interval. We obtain 218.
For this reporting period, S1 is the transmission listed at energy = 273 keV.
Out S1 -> 208.5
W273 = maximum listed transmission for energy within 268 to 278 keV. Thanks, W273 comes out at 221.2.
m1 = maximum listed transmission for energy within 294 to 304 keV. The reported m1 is 158.1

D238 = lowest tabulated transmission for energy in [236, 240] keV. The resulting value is 224.9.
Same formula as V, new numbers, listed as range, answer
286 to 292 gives 181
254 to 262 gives 187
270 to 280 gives 210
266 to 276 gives 177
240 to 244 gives 218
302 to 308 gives 131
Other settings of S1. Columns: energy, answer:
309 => 145.4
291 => 178.2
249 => 195.4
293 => 169.8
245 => 225.1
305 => 131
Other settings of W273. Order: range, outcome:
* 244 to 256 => 225.1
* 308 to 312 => 145.4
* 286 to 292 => 184.3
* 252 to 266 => 197.6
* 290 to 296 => 178.2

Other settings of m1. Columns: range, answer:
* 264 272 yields 184.2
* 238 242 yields 224.9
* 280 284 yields 212.4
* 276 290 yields 219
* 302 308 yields 131.7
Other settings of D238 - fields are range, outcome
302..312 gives 131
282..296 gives 158.1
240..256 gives 162.8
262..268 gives 125.4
